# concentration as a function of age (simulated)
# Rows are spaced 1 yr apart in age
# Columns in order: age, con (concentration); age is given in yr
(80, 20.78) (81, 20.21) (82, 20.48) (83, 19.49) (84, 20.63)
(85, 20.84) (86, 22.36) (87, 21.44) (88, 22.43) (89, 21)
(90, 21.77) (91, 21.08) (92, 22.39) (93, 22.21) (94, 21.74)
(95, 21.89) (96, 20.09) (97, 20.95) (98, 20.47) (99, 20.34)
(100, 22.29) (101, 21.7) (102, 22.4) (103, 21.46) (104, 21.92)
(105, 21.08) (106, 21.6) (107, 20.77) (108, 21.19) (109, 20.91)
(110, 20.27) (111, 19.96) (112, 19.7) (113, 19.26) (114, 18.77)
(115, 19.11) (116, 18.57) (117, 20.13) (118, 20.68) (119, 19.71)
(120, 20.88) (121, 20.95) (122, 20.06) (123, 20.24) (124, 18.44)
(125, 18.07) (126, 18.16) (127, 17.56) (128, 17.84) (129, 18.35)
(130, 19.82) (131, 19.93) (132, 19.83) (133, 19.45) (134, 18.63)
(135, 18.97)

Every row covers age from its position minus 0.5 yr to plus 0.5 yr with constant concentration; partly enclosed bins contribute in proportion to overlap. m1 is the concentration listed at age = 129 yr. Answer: 18.35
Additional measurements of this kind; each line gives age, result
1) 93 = 22.21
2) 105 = 21.08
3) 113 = 19.26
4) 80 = 20.78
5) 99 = 20.34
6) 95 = 21.89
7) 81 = 20.21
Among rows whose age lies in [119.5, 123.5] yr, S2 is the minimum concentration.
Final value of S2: 20.06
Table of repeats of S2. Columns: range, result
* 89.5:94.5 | 21.08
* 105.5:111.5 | 19.96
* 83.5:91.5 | 20.63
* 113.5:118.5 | 18.57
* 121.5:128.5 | 17.56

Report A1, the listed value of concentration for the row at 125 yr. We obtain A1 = 18.07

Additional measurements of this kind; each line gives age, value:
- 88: 22.43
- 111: 19.96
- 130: 19.82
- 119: 19.71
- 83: 19.49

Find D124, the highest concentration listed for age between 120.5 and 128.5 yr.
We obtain 20.95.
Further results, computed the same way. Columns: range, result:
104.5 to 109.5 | 21.6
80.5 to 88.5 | 22.43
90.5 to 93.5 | 22.39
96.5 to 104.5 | 22.4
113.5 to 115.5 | 19.11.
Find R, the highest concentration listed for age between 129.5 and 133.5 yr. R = 19.93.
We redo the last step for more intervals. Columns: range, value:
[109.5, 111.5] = 20.27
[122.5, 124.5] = 20.24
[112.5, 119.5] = 20.68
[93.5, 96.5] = 21.89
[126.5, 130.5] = 19.82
